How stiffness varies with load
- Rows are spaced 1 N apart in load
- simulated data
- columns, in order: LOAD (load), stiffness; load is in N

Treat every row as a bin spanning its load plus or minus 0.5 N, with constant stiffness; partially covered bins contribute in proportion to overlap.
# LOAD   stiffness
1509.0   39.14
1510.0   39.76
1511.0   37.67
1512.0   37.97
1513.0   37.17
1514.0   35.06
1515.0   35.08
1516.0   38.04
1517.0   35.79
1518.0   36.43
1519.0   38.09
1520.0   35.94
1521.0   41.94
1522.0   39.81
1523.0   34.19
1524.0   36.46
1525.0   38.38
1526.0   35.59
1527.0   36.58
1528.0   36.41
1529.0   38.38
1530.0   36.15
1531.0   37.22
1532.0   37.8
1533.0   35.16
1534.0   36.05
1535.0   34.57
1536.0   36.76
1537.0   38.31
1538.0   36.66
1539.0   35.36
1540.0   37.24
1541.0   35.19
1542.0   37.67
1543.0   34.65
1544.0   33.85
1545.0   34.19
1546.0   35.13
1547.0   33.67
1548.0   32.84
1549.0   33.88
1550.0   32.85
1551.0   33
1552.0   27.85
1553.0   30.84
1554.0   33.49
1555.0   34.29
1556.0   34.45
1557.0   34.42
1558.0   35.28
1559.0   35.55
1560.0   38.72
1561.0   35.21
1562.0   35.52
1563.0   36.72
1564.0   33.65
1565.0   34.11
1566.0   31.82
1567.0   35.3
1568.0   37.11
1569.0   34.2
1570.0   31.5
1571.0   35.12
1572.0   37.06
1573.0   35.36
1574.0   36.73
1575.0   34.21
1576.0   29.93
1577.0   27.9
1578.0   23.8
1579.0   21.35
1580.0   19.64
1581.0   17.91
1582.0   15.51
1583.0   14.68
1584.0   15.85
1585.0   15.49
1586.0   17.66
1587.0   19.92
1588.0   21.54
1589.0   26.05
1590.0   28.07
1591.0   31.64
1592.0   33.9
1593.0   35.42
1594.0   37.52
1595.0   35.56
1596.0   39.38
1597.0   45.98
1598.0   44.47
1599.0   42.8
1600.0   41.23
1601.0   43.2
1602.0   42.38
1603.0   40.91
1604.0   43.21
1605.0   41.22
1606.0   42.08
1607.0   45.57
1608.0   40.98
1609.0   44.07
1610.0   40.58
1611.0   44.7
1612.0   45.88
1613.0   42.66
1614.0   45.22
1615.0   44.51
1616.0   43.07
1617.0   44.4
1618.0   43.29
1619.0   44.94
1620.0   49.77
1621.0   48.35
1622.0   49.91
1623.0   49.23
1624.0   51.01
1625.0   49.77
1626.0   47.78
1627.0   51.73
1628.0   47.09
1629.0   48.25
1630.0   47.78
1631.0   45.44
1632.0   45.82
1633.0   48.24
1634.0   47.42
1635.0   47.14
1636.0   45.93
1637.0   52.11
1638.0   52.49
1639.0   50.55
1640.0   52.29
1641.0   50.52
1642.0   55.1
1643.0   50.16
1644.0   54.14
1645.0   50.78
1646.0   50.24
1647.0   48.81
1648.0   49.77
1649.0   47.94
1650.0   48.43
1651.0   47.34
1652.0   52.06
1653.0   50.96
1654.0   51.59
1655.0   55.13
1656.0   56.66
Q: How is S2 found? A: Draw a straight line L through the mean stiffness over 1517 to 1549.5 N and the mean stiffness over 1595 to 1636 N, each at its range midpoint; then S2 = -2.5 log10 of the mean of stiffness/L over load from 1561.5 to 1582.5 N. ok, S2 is 0.30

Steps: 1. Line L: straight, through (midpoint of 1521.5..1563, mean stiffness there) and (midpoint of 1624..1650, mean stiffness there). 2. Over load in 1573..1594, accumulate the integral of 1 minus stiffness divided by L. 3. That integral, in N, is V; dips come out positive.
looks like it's 8.4 N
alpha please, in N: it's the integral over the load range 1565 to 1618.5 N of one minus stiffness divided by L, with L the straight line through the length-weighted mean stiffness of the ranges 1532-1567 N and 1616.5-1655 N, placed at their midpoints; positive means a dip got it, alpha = 9.6 N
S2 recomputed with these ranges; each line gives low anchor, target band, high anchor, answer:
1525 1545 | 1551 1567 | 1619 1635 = 0.16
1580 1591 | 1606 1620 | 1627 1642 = -0.22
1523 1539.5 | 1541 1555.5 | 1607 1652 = 0.15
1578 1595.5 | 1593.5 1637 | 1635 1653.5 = -0.23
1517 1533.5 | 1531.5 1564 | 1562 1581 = -0.01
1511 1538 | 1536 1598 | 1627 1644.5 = 0.29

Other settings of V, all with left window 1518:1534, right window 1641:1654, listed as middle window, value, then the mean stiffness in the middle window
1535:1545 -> 0.7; 36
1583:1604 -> 5.6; 32.8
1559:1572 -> 2.0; 35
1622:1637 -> 0.1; 48.2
